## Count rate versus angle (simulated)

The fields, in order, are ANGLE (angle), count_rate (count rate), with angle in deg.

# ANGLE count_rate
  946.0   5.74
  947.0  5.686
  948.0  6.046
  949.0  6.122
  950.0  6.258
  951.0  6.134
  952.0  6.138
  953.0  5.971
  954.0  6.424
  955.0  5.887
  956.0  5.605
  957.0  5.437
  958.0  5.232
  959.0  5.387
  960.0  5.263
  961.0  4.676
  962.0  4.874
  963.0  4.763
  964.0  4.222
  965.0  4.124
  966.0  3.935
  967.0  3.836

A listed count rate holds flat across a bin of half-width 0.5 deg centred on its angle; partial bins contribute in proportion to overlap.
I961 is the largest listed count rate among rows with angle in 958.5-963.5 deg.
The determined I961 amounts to 5.387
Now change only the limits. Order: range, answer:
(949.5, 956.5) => 6.424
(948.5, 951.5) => 6.258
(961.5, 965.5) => 4.874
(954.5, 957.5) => 5.887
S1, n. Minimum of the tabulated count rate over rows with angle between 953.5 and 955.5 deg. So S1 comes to 5.887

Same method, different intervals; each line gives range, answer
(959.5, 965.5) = 4.124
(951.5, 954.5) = 5.971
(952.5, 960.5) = 5.232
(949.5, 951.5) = 6.134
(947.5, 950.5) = 6.046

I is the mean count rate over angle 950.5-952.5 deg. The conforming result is 6.14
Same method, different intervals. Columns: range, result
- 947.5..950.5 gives 6.14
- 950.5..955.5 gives 6.11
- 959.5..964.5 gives 4.76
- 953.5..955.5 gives 6.16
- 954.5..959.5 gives 5.51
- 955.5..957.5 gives 5.52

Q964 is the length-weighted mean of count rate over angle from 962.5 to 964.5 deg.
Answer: 4.49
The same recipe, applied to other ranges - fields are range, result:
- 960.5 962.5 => 4.78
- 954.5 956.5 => 5.75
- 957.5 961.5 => 5.14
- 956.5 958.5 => 5.33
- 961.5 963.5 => 4.82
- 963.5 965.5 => 4.17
